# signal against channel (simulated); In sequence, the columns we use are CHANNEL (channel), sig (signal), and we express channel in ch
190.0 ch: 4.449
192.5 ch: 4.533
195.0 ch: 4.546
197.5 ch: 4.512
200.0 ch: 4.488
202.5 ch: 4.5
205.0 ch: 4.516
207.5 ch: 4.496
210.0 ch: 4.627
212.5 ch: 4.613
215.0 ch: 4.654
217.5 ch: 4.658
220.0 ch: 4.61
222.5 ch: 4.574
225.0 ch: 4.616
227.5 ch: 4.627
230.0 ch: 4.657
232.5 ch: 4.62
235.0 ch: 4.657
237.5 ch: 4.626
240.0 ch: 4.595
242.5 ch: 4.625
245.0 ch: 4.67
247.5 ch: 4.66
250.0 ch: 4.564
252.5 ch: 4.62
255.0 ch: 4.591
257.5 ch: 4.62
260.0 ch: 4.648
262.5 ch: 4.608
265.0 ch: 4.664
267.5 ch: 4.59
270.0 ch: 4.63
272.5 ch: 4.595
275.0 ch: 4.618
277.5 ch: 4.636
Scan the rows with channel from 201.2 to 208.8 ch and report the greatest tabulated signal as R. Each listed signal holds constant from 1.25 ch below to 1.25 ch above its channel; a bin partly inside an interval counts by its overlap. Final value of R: 4.516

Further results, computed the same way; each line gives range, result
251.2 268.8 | 4.664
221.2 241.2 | 4.657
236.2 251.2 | 4.67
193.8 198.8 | 4.546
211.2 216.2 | 4.654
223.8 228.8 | 4.627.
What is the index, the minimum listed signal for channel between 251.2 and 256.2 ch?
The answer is 4.591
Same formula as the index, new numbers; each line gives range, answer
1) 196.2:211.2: 4.488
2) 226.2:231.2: 4.627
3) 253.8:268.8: 4.59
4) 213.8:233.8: 4.574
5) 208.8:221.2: 4.61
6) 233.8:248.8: 4.595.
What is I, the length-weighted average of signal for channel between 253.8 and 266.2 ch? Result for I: 4.63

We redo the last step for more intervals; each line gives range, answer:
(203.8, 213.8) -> 4.56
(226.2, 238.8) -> 4.64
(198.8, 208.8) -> 4.5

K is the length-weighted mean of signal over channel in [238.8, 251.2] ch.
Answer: 4.62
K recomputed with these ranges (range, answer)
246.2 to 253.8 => 4.61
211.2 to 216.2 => 4.63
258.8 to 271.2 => 4.63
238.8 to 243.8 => 4.61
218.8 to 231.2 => 4.62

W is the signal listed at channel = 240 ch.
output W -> 4.595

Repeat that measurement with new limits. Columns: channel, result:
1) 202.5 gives 4.5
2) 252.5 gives 4.62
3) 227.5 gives 4.627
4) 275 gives 4.618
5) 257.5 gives 4.62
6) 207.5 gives 4.496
